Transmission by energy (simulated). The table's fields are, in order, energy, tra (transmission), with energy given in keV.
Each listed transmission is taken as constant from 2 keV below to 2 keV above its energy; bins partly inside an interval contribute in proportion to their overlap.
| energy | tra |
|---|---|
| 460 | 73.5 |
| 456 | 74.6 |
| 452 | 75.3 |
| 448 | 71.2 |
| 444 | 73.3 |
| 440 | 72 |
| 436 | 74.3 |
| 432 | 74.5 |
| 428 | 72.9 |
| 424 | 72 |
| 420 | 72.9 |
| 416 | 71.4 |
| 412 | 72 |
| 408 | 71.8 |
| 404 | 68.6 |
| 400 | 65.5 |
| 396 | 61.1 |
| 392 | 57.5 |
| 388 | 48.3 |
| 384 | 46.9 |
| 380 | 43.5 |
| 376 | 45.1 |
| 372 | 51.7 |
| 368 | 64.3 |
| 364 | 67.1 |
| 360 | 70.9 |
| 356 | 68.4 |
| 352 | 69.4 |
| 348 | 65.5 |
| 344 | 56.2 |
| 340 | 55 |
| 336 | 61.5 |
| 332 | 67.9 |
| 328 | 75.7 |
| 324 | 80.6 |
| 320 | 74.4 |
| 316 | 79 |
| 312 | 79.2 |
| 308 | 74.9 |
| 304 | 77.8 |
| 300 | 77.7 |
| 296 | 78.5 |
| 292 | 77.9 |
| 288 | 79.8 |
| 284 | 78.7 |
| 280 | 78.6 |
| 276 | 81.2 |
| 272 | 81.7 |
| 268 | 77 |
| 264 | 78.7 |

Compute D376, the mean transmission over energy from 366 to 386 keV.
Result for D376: 50.3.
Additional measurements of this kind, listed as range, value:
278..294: 78.8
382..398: 53.4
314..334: 75.5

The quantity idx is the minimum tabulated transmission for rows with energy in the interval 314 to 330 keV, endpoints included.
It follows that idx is 74.4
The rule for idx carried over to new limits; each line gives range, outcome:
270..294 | 77.9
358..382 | 43.5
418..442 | 72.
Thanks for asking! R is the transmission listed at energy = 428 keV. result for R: 72.9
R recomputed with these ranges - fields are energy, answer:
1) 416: 71.4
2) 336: 61.5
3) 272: 81.7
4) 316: 79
